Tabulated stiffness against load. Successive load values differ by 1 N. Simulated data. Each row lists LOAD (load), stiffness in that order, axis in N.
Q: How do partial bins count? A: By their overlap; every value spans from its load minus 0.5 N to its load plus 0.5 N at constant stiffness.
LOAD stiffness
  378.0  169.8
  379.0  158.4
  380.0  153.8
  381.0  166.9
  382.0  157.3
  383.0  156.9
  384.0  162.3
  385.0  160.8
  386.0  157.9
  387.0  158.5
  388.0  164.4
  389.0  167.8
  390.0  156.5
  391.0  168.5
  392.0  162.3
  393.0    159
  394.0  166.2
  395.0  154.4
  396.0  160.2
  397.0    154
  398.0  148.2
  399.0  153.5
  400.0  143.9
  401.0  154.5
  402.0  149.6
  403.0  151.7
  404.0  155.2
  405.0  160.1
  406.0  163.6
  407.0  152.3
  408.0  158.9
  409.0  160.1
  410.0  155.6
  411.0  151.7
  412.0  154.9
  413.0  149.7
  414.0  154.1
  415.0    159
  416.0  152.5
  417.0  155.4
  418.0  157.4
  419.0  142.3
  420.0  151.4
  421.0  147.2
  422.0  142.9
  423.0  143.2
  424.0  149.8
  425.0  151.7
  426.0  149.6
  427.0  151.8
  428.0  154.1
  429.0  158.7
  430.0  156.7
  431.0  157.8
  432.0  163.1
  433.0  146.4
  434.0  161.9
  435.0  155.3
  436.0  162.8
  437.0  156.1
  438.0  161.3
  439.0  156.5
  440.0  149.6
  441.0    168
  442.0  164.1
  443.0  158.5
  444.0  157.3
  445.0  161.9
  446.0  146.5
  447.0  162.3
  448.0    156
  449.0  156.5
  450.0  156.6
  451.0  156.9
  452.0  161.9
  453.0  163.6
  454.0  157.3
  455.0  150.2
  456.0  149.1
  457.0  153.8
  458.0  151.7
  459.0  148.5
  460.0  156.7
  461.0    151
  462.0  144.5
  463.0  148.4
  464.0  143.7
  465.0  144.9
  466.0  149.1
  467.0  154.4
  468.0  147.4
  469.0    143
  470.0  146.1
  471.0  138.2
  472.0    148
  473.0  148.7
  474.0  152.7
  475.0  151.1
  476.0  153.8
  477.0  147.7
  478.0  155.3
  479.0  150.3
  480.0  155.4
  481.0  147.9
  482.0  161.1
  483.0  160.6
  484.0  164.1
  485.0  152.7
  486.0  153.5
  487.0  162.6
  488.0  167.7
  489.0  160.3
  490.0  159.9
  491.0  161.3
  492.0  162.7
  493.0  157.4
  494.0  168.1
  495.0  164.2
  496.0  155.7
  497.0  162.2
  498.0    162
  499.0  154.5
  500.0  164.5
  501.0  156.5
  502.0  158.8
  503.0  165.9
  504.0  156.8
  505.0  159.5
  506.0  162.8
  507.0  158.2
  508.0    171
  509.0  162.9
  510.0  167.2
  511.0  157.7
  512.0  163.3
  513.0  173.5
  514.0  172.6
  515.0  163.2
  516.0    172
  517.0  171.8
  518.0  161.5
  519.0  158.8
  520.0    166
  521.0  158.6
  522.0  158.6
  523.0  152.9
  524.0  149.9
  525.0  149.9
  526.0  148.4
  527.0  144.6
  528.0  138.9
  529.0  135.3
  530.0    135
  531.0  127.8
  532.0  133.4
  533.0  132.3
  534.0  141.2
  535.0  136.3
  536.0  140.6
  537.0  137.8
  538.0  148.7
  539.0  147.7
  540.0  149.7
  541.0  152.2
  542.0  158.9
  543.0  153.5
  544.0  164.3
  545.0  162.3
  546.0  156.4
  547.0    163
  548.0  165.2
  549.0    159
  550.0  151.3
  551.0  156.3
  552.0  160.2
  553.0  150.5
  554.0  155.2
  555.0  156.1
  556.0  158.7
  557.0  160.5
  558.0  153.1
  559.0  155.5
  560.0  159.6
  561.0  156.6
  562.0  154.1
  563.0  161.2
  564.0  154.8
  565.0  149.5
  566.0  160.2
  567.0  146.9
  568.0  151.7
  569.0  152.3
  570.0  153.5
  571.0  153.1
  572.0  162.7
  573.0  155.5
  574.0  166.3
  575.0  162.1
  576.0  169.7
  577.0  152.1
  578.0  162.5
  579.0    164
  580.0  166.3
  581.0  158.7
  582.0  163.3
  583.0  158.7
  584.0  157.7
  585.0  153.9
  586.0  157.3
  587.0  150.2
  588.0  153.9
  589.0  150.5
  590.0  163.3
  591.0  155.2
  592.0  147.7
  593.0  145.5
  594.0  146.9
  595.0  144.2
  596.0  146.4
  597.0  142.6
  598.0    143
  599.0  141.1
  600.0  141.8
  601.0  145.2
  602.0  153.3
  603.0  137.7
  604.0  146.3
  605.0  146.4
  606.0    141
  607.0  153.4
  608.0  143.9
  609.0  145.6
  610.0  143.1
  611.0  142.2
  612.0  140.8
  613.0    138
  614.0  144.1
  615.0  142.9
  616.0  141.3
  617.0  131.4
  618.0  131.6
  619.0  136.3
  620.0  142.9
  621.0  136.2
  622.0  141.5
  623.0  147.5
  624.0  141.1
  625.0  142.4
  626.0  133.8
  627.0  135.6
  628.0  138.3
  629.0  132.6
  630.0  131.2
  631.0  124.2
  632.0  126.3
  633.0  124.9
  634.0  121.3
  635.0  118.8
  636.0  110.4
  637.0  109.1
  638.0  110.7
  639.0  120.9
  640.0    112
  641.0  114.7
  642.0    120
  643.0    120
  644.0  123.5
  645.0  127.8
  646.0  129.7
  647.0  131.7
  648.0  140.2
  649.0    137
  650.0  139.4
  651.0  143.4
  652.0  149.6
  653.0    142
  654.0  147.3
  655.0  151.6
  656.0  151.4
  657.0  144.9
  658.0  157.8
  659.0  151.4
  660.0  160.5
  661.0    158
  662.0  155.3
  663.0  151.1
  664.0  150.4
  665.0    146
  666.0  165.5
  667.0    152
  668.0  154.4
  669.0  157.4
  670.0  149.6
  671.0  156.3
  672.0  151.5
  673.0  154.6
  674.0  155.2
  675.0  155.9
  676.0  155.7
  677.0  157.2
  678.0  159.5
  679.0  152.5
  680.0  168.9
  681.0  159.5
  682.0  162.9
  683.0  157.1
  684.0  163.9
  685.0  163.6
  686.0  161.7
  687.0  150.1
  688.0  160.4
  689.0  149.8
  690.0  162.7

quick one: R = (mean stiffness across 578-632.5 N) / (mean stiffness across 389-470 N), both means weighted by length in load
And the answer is 0.94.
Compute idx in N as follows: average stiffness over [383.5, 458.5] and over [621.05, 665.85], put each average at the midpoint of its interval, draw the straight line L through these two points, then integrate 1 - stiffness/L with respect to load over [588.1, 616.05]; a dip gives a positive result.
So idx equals -1.21 N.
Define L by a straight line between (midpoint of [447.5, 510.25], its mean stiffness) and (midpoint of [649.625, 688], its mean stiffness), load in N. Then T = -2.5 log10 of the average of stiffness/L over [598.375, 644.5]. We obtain 0.16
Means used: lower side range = 156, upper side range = 154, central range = 134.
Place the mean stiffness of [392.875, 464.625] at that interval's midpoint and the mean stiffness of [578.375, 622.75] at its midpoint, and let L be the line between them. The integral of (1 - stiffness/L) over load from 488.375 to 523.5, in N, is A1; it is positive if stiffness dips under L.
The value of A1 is -2.58 N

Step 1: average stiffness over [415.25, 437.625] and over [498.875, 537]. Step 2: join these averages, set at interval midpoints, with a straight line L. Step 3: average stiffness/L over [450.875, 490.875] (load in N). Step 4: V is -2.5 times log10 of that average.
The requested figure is 0.01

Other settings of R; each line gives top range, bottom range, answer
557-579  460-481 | 1.06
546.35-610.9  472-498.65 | 0.98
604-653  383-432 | 0.86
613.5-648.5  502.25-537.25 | 0.84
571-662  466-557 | 0.92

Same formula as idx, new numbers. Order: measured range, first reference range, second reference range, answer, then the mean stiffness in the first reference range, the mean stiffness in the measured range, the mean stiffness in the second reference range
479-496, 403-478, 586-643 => -1.2 N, 154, 160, 138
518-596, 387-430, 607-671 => -4.9 N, 155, 153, 138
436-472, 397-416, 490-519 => 1.1 N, 154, 154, 163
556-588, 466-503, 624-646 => -4.7 N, 156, 157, 124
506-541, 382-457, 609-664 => -1.5 N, 156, 153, 136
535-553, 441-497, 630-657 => -1.3 N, 155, 154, 129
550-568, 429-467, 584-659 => -1.3 N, 155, 156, 139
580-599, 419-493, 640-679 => -0.4 N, 154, 152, 146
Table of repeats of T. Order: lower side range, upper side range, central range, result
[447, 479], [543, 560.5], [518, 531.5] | 0.05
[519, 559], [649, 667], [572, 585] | -0.07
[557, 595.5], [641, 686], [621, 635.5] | 0.15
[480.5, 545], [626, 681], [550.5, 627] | -0.02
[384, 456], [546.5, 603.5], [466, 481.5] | 0.04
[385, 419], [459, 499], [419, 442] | 0.01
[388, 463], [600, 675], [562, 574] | -0.07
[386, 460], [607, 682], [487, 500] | -0.07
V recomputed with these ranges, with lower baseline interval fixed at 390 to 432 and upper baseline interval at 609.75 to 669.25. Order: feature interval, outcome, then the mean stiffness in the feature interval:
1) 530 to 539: 0.06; 138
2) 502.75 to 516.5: -0.12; 165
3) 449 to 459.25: -0.03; 155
